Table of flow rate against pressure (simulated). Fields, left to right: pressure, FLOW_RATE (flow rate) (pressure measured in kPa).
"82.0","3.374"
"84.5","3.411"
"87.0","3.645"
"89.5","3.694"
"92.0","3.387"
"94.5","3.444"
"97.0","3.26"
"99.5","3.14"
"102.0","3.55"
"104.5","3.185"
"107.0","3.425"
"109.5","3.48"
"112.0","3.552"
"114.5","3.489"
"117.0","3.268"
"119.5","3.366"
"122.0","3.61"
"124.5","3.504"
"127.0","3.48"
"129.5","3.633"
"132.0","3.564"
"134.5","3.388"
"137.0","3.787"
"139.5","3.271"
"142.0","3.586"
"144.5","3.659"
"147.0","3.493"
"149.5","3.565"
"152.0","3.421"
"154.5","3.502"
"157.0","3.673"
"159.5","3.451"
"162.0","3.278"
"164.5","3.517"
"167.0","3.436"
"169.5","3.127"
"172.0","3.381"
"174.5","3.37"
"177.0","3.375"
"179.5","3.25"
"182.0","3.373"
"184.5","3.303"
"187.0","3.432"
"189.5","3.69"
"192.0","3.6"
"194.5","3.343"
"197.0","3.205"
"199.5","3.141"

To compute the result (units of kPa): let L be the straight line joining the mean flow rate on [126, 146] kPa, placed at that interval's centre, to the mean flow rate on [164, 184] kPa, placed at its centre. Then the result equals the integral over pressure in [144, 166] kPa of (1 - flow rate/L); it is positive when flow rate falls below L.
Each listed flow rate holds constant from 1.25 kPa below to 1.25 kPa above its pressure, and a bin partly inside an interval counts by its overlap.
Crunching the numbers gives -0.35 kPa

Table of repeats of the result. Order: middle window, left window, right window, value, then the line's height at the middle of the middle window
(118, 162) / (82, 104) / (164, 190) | -1.55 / 3.4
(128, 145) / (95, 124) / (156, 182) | -0.80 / 3.39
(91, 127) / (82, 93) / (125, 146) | 1.26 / 3.53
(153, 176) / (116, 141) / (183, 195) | 0.46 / 3.48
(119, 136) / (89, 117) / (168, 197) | -0.60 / 3.4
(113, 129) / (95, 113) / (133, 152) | -0.10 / 3.44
